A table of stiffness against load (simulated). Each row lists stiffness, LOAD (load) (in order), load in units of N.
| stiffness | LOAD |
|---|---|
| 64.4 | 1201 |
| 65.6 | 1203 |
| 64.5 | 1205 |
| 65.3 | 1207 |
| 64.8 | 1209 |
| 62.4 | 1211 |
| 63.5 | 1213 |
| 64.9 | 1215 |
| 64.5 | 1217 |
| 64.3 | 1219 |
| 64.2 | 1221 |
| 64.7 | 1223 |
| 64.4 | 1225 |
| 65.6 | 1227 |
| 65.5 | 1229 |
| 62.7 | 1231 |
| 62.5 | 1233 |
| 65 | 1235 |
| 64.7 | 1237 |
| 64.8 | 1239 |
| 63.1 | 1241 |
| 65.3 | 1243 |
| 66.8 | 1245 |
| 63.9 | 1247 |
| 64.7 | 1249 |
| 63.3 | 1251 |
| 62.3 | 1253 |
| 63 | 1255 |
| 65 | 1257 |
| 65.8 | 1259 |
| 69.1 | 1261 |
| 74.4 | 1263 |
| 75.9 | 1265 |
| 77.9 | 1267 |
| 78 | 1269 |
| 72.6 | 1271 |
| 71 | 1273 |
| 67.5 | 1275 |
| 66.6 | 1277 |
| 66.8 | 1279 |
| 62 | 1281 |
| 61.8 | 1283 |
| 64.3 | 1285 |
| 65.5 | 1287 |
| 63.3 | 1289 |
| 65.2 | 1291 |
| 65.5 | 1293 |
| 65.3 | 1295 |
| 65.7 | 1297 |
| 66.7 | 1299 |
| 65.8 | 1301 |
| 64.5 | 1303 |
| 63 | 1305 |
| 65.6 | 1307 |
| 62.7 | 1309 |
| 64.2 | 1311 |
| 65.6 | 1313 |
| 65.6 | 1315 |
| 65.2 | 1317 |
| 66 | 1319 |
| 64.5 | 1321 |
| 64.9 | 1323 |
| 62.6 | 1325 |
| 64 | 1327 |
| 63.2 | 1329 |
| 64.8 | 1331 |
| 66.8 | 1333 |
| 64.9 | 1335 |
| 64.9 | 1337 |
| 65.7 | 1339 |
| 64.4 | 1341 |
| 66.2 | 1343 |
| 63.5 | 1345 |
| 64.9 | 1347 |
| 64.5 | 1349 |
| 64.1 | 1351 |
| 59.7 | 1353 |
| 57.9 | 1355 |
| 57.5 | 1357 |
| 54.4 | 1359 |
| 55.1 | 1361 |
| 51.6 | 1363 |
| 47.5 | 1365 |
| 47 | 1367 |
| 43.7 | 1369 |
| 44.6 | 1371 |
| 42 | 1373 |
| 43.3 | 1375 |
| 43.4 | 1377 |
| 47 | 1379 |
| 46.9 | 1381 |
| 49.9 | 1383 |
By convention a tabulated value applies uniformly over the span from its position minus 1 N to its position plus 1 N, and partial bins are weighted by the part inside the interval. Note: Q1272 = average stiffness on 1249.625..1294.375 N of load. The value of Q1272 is 67.5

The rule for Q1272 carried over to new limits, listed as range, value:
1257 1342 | 66.4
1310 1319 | 65.2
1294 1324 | 65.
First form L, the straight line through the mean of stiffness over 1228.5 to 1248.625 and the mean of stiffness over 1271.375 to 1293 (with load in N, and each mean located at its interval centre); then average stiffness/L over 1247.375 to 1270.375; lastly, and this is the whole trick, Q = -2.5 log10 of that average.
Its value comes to -0.06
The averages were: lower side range 64.4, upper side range 65.6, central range 69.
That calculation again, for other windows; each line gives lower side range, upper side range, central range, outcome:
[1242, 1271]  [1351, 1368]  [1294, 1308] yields -0.05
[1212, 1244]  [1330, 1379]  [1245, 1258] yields -0.02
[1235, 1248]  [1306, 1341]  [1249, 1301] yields -0.04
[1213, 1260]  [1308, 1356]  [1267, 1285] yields -0.07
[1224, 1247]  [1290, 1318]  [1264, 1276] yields -0.14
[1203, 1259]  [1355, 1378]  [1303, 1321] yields -0.18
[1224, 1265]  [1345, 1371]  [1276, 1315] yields -0.07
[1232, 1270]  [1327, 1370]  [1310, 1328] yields -0.05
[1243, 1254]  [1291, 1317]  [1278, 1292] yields 0.01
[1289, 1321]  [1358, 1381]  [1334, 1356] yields -0.18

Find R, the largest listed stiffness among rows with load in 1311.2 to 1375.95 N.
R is 66.8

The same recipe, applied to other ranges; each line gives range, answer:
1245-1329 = 78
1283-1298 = 65.7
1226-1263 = 74.4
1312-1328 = 66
